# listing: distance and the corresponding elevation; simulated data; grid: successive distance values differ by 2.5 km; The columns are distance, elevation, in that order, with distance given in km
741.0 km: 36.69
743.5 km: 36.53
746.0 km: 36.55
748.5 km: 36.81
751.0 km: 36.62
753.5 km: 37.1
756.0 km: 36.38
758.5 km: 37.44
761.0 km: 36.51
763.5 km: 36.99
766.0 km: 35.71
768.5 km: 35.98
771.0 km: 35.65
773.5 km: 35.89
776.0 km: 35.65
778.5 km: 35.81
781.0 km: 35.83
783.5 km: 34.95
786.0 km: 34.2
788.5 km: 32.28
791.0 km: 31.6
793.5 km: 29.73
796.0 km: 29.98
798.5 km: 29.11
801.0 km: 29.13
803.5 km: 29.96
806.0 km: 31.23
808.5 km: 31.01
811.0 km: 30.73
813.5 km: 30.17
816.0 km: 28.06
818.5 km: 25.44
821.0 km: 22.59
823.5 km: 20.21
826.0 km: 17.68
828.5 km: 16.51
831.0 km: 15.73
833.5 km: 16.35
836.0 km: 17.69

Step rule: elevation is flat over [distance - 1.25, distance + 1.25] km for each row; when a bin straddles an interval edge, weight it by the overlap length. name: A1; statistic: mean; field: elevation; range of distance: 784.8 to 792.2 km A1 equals 32.7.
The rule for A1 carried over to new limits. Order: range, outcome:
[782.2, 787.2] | 34.6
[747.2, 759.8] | 36.9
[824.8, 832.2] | 16.6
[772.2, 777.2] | 35.8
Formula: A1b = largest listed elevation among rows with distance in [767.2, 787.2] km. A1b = 35.98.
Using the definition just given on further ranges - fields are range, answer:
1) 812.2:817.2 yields 30.17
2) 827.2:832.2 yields 16.51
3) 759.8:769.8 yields 36.99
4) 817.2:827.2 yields 25.44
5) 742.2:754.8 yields 37.1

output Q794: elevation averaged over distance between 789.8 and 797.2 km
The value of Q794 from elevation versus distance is 30.4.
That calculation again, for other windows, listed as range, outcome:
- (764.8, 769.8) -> 35.8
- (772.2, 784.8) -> 35.6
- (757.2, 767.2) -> 36.7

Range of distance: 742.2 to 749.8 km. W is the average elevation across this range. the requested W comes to 36.6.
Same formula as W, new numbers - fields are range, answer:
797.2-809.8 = 30.1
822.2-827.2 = 19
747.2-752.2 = 36.7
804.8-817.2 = 30.2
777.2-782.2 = 35.8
